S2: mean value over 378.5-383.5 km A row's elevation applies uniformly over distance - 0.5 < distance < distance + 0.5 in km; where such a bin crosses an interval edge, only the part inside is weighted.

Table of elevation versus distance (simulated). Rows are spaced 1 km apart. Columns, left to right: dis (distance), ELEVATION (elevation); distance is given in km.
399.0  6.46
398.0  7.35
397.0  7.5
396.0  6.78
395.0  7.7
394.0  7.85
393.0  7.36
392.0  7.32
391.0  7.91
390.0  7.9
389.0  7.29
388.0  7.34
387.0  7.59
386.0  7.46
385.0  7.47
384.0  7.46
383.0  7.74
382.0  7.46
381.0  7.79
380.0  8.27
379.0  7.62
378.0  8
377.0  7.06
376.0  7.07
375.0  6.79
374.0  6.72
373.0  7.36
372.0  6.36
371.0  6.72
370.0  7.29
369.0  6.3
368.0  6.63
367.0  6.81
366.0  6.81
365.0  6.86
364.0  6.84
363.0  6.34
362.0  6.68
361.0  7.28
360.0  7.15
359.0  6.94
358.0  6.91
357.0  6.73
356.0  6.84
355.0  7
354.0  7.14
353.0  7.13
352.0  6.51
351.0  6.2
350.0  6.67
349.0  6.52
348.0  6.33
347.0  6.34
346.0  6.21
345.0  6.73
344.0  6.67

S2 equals 7.78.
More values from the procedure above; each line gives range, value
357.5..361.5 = 7.07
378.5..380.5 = 7.95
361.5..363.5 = 6.51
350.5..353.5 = 6.61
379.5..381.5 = 8.03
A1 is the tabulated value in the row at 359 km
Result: 6.94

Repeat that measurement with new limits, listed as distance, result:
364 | 6.84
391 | 7.91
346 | 6.21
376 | 7.07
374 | 6.72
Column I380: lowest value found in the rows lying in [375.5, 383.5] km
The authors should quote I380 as 7.06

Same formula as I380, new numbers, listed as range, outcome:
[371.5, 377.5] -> 6.36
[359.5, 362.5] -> 6.68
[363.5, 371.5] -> 6.3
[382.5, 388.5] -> 7.34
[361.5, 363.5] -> 6.34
